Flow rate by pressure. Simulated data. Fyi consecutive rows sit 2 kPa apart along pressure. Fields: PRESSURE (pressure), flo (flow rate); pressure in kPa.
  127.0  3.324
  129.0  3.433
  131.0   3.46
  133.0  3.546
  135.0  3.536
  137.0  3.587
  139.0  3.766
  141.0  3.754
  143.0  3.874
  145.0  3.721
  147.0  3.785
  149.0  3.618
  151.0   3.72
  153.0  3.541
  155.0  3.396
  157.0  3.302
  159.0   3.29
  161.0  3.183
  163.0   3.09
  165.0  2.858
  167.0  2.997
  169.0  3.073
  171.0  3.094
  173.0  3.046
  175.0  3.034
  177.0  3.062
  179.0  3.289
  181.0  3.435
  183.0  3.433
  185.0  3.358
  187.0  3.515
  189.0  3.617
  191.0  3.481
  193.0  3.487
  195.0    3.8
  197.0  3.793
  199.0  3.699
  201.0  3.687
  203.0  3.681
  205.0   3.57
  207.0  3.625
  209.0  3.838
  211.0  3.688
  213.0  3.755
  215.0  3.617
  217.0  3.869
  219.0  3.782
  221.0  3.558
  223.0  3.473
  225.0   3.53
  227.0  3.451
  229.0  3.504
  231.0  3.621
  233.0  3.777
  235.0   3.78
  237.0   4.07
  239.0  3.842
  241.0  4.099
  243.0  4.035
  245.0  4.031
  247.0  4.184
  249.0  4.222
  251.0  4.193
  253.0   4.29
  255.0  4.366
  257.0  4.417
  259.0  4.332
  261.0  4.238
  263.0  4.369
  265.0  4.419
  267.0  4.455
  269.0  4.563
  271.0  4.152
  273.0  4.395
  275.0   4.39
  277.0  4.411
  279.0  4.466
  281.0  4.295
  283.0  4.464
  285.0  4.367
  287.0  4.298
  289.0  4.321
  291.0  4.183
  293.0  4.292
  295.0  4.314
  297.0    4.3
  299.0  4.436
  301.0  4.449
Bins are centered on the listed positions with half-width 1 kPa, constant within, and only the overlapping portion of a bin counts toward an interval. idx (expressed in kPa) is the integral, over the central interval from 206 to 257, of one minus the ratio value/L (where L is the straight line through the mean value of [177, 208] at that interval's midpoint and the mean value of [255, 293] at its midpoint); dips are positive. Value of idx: 1.05 kPa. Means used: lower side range 3.55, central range 3.86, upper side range 4.36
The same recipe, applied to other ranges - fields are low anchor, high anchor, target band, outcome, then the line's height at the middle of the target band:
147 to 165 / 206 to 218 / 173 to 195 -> 1.1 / 3.56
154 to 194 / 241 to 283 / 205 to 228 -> 0.7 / 3.76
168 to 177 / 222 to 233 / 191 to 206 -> -1.7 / 3.29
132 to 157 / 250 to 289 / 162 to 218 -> 6.6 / 3.9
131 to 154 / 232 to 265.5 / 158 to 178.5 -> 3.8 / 3.79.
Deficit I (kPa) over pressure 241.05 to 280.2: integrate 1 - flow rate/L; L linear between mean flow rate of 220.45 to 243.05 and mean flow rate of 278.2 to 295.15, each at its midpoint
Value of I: -2.6 kPa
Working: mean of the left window 3.72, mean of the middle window 4.31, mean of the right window 4.33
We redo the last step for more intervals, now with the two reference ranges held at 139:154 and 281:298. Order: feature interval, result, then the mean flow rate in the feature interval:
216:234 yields 1.9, 3.62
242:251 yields 0.0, 4.13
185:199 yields 1.1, 3.6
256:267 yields -0.4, 4.36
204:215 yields 0.8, 3.69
